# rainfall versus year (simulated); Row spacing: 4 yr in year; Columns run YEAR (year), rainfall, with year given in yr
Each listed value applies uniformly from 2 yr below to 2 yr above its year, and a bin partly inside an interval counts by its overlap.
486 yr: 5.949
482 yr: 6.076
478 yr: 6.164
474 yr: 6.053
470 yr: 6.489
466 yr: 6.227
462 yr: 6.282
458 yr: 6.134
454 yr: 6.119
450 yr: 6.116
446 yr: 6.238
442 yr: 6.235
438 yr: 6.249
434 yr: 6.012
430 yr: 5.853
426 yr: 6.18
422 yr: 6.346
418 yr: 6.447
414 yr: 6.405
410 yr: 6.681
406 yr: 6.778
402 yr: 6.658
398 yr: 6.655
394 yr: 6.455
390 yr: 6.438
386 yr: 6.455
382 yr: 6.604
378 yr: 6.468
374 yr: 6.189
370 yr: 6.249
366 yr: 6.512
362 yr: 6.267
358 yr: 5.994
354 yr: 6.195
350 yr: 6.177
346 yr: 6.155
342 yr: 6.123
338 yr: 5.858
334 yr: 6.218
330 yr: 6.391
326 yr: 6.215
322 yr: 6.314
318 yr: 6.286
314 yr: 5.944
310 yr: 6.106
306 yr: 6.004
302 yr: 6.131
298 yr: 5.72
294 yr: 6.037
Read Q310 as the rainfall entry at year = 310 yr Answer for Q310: 6.106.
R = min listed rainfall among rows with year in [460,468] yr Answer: 6.227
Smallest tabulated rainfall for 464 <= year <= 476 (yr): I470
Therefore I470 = 6.053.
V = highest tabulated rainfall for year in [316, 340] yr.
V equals 6.391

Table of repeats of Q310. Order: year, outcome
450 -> 6.116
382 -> 6.604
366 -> 6.512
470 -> 6.489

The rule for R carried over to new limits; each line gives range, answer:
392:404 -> 6.455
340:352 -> 6.123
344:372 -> 5.994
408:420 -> 6.405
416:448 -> 5.853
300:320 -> 5.944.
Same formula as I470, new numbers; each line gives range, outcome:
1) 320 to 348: 5.858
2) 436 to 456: 6.116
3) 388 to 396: 6.438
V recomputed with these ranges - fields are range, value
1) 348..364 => 6.267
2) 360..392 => 6.604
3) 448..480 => 6.489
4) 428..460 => 6.249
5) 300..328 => 6.314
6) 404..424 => 6.778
